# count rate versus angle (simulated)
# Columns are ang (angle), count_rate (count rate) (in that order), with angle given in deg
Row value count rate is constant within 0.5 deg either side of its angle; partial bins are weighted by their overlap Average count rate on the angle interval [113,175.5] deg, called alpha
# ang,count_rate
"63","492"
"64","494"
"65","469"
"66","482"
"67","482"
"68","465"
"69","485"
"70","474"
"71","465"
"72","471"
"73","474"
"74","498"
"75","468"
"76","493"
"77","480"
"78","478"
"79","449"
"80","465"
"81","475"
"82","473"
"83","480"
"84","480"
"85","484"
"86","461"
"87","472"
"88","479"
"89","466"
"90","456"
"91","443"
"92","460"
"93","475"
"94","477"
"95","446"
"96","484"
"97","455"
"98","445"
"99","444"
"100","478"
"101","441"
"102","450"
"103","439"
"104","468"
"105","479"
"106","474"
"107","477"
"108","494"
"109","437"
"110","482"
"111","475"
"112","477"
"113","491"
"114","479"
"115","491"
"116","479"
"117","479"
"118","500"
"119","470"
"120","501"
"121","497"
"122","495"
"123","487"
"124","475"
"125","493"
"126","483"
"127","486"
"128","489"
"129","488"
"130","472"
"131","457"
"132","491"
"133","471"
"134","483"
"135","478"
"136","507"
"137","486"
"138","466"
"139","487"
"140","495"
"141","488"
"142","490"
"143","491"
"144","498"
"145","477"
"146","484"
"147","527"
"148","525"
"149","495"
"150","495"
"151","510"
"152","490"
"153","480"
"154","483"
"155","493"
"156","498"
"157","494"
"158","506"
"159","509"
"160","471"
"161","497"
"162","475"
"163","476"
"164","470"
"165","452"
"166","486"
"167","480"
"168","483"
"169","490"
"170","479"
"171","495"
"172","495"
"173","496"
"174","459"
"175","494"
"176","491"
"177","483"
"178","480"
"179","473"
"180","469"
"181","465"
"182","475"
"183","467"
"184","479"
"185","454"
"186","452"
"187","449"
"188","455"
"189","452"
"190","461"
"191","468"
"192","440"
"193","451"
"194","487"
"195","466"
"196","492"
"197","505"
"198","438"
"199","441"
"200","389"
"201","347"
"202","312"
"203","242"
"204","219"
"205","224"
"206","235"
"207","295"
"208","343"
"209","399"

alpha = 487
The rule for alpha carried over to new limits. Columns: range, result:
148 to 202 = 472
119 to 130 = 488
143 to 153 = 499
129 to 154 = 489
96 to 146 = 478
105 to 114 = 476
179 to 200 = 462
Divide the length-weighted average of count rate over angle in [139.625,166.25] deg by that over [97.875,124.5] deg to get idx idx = 1.0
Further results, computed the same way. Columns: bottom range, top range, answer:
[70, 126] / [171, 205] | 0.93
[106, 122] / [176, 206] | 0.88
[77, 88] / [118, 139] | 1.02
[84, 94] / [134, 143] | 1.04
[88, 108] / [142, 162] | 1.07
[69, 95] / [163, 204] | 0.96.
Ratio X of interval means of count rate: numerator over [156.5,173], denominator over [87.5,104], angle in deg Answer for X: 1.1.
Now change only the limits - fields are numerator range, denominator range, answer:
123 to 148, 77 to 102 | 1.05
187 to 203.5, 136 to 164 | 0.87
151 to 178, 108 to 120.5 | 1.01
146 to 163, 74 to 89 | 1.04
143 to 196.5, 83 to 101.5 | 1.04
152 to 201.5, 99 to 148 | 0.98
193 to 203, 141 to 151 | 0.85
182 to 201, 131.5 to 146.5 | 0.94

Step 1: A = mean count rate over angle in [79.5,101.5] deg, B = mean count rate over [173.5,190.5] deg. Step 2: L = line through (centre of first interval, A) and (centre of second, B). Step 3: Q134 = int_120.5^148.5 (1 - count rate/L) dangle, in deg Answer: -1.3 deg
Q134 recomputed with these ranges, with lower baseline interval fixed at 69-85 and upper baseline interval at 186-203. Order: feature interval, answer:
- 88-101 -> 0.2 deg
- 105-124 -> -0.8 deg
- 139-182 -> -3.9 deg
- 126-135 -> -0.4 deg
